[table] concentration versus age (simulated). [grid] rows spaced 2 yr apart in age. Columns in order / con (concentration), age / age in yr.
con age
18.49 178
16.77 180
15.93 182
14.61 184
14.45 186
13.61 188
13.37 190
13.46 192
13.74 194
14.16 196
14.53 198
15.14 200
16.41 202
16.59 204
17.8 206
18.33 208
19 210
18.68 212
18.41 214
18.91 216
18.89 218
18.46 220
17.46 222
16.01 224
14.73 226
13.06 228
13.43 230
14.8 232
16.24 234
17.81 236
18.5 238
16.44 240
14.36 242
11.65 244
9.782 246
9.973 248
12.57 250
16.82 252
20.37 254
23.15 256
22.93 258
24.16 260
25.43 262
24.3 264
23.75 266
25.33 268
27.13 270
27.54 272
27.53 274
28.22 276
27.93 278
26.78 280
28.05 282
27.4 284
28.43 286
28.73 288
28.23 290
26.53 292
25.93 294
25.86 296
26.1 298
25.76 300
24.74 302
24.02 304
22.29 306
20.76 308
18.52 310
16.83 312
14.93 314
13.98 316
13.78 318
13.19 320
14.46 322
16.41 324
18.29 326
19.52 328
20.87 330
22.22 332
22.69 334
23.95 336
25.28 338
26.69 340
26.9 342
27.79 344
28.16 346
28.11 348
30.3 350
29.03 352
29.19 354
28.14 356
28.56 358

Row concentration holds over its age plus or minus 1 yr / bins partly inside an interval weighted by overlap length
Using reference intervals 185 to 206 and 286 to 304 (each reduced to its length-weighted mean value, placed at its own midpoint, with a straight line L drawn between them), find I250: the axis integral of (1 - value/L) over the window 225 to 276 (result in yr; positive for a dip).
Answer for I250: 5.8 yr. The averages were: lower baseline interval 14.7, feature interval 19.1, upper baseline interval 26.5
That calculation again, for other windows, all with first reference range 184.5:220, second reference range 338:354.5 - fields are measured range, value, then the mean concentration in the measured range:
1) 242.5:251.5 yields 3.8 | 11.5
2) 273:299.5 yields -4.8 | 27.3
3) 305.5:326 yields 7.3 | 16.5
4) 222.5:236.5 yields 2.5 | 15.1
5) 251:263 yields -0.8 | 22.1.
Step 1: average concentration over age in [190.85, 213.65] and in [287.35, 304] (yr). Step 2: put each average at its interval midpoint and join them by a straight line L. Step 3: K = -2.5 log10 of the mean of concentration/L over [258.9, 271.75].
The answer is -0.10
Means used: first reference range 16.2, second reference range 26.3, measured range 25.1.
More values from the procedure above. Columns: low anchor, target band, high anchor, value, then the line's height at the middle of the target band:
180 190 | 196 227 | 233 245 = -0.128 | 15.3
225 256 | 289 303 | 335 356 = -0.208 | 21.6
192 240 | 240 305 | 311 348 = -0.245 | 18.5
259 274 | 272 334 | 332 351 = 0.147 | 26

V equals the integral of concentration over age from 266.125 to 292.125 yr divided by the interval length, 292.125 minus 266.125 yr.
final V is 27.4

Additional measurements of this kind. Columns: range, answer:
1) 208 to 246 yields 16.4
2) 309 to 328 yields 15.8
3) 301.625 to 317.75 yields 19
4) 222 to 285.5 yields 20.2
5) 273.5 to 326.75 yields 22.7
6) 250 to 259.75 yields 20.2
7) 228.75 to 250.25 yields 14.2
